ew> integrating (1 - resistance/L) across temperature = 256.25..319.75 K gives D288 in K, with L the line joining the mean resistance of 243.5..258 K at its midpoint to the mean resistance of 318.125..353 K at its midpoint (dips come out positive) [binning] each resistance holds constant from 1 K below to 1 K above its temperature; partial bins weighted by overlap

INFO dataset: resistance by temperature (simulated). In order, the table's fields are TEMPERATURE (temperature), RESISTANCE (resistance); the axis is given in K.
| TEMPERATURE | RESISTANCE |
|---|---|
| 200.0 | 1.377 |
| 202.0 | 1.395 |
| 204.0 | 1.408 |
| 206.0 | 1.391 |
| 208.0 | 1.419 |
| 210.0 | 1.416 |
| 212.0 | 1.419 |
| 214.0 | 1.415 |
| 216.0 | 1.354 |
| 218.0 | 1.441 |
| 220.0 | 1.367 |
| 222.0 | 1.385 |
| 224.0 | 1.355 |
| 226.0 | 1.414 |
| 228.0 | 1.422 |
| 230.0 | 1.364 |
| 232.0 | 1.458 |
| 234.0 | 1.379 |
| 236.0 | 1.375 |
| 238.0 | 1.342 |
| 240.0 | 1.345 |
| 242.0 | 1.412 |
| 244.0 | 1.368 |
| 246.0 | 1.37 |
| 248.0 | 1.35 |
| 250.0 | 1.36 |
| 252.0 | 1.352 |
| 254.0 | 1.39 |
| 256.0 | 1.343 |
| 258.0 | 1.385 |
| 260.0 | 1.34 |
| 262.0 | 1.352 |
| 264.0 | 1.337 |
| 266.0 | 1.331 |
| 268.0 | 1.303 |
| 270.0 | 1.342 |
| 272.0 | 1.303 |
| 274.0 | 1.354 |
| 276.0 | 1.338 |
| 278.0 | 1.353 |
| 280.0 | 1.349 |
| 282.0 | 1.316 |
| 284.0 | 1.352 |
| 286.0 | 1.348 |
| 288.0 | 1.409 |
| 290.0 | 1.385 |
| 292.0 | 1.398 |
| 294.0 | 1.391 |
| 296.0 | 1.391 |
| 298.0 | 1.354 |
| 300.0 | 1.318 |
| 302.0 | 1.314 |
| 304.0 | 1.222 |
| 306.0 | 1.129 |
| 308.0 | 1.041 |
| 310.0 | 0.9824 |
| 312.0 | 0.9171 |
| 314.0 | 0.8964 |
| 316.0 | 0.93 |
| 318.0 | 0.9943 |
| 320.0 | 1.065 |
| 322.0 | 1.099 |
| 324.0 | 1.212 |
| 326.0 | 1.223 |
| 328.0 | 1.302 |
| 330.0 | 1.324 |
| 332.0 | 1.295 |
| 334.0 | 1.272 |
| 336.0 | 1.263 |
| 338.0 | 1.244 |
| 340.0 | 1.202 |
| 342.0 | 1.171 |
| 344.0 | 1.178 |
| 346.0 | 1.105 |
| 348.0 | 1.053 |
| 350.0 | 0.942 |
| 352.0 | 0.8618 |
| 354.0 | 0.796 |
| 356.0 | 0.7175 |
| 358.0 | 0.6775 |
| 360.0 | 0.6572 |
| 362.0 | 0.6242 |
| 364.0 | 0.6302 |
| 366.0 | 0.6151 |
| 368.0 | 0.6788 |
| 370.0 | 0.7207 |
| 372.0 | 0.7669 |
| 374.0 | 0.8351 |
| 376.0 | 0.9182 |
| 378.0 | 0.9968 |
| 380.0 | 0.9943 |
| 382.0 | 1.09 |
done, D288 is 0.7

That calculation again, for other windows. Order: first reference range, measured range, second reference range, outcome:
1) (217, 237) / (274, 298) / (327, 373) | -3.6 K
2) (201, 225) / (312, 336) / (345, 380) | -4.7 K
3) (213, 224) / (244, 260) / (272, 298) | 0.1 K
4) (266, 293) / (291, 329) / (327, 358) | 2.0 K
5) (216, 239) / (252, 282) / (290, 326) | -1.5 K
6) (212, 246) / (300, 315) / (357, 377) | -1.2 K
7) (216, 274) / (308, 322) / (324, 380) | 1.6 K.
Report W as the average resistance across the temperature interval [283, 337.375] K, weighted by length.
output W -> 1.22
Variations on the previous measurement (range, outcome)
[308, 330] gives 1.07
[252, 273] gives 1.34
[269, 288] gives 1.34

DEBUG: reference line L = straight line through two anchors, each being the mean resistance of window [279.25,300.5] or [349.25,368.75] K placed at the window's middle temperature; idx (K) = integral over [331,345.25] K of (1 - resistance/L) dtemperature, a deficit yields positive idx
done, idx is -4.9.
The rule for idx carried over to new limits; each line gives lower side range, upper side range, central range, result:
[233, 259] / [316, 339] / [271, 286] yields -0.5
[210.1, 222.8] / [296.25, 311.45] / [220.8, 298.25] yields -4.1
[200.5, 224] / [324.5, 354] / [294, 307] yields -0.6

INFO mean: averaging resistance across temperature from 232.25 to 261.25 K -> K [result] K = 1.37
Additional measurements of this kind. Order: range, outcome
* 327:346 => 1.24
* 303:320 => 1.02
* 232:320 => 1.29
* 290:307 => 1.32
